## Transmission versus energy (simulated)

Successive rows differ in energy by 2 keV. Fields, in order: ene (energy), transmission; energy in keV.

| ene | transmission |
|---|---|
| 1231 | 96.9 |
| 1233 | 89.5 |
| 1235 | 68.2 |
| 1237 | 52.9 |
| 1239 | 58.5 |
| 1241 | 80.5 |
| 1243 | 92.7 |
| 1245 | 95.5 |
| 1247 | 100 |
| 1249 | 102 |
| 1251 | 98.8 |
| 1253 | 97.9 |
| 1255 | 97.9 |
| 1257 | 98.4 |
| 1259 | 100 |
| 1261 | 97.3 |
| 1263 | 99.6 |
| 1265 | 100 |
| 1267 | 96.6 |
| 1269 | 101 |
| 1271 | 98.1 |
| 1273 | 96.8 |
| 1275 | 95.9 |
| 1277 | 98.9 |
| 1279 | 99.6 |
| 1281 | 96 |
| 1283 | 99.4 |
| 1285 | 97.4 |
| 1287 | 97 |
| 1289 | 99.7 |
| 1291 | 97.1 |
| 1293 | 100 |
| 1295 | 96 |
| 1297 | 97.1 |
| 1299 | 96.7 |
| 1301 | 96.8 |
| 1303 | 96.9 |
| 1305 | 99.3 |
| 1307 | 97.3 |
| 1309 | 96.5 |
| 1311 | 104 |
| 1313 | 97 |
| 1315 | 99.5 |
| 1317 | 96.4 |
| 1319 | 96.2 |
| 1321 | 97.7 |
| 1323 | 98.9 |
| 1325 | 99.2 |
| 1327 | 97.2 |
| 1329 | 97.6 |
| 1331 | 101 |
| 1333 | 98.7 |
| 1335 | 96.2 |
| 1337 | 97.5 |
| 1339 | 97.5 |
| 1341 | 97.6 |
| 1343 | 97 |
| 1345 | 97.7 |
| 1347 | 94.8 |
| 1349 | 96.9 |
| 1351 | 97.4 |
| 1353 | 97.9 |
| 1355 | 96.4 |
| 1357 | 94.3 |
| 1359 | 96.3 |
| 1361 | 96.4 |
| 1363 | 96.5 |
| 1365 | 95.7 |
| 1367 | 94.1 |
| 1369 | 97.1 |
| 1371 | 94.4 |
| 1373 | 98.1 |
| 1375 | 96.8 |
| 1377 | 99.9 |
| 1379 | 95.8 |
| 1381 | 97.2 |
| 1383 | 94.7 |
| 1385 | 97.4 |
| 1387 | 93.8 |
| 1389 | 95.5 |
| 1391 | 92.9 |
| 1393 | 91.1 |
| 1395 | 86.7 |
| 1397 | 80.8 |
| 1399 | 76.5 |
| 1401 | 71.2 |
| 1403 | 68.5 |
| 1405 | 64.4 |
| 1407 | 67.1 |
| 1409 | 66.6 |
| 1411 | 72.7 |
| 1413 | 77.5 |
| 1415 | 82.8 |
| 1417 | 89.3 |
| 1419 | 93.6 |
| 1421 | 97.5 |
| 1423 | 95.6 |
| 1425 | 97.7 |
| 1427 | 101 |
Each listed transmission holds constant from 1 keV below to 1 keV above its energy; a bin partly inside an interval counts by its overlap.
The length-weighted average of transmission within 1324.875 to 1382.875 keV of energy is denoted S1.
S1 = 96.9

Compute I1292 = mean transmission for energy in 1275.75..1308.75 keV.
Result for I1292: 97.8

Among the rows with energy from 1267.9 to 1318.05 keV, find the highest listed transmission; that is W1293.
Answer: 104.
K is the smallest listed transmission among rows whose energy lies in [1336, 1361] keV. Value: 94.3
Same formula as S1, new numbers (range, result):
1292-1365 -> 97.5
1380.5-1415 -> 81.8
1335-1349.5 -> 96.9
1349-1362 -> 96.5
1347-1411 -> 89.8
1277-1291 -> 98.2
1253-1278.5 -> 98.4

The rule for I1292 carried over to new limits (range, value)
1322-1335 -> 98.6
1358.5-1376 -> 96.2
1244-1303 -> 98.2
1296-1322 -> 97.8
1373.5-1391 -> 96.2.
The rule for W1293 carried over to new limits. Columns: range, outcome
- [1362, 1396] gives 99.9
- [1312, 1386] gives 101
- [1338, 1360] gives 97.9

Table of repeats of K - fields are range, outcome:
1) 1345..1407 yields 64.4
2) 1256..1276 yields 95.9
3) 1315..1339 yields 96.2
